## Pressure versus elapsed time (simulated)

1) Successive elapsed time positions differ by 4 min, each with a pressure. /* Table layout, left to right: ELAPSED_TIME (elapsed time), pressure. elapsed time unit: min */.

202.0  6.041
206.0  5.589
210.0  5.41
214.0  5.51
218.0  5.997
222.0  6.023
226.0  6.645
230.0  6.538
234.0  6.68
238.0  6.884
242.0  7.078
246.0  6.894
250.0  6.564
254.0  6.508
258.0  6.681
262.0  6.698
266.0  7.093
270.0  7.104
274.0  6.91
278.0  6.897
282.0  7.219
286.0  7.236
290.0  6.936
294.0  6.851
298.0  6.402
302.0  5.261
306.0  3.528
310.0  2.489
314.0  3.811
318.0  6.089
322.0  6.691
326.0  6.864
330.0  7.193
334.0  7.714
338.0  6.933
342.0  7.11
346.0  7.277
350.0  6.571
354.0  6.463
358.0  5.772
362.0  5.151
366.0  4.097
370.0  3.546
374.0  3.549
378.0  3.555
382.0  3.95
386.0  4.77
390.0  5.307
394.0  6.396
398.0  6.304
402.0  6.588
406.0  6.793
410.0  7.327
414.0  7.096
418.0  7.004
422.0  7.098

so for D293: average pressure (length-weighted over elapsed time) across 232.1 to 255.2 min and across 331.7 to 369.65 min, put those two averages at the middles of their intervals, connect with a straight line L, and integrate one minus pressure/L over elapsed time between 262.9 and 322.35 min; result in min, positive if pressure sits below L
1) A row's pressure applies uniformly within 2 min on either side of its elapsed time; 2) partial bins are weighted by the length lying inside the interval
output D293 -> 4.6 min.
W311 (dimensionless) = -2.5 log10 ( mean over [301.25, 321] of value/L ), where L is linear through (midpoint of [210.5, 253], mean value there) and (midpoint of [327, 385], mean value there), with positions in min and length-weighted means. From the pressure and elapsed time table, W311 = 0.35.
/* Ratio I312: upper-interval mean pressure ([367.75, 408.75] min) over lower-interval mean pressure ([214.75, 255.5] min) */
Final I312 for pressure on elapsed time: 0.78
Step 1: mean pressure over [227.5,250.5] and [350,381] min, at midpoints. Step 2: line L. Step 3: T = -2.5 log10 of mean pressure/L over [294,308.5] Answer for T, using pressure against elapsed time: 0.110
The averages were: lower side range 6.78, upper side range 4.7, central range 5.22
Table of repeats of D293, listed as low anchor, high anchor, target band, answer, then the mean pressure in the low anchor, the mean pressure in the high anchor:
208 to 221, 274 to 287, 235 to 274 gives -1.9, 5.67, 7.08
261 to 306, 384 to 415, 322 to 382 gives 6.0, 6.64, 6.3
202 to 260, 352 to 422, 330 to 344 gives -3.5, 6.35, 5.56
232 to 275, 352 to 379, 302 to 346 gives -4.2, 6.82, 4.63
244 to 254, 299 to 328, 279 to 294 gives -3.6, 6.68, 5.01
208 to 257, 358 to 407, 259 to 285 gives -4.1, 6.4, 5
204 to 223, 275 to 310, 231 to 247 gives -2.9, 5.69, 6.09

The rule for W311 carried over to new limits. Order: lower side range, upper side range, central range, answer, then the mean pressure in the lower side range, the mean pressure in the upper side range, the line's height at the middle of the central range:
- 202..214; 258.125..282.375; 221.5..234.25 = -0.082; 5.59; 6.95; 6.02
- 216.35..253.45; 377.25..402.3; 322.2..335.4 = -0.231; 6.59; 5.26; 5.79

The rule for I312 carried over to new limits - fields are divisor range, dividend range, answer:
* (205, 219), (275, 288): 1.27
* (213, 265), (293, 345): 0.91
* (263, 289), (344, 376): 0.75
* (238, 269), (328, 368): 0.94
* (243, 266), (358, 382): 0.61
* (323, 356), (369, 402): 0.69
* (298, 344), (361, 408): 0.86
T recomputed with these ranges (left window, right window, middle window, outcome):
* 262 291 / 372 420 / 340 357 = -0.09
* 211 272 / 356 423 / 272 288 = -0.12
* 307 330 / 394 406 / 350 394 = 0.26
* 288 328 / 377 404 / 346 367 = -0.09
